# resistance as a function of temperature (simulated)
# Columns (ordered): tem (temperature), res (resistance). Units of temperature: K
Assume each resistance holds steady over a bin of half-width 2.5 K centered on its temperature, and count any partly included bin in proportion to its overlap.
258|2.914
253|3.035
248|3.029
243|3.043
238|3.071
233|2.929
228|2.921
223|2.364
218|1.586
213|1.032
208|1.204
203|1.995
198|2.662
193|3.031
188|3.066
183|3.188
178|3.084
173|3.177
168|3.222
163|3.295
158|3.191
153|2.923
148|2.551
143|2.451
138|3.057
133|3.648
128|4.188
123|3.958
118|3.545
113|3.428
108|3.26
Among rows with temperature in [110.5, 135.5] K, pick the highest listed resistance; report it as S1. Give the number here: 4.188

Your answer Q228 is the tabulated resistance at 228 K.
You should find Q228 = 2.921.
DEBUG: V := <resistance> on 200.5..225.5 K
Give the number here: 1.64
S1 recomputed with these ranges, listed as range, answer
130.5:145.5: 3.648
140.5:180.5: 3.295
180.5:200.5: 3.188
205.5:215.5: 1.204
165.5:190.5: 3.222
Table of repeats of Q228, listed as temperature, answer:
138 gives 3.057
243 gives 3.043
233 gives 2.929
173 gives 3.177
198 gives 2.662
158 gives 3.191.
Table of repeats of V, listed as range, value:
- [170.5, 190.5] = 3.13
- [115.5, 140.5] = 3.68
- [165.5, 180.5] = 3.16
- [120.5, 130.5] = 4.07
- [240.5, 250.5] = 3.04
